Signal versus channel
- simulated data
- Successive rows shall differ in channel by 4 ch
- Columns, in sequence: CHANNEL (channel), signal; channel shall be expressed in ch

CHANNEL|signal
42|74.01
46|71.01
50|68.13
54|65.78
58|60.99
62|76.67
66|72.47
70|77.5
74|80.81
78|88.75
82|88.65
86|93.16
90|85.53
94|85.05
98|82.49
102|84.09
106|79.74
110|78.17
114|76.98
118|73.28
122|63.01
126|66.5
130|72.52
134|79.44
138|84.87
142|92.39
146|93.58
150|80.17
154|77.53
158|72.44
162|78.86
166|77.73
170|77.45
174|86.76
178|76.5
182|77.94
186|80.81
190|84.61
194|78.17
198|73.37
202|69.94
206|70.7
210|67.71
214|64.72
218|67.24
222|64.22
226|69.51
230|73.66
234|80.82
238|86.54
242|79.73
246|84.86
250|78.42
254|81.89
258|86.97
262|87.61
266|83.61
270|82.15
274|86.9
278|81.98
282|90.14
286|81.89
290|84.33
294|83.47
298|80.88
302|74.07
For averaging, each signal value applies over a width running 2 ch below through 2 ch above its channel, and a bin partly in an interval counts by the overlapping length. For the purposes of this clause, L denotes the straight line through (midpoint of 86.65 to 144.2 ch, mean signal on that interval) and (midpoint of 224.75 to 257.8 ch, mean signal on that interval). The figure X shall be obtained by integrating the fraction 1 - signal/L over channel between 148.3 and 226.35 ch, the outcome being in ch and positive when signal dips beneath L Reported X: 4.70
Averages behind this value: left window 79.2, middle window 74.9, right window 80.1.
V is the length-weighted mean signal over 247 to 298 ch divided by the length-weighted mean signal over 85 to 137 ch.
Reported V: 1.07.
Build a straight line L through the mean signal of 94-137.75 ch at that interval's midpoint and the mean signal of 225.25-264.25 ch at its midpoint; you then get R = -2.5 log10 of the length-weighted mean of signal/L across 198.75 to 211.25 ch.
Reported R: 0.14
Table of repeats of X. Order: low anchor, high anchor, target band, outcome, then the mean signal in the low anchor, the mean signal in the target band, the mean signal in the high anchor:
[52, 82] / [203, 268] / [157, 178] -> -0.7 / 75.6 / 78.7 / 76.7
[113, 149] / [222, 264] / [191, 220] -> 3.2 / 78.2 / 70.8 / 80.2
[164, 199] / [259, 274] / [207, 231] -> 4.1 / 79.4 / 67.7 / 85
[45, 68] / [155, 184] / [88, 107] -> -2.9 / 69.1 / 83.6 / 78.2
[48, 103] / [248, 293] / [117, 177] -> 1.9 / 79.2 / 78.5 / 84.2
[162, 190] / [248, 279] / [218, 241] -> 2.2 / 79.8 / 74.5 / 83.7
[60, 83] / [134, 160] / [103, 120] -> 0.9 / 80.5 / 77.5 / 83.2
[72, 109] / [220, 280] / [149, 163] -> 1.1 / 85.2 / 76.9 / 80.6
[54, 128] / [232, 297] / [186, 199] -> 0.3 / 78.2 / 79.4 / 83.8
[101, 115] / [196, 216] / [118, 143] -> 0.5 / 79.6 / 75.6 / 69.3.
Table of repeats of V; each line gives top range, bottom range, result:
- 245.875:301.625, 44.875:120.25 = 1.07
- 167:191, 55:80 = 1.06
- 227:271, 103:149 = 1.05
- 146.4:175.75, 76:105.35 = 0.92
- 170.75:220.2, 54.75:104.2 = 0.93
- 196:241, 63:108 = 0.86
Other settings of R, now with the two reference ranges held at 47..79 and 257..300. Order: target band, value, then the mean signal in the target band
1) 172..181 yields -0.03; 81.2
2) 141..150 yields -0.16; 90.2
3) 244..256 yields 0.02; 81.7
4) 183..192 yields -0.03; 82.2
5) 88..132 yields -0.02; 77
